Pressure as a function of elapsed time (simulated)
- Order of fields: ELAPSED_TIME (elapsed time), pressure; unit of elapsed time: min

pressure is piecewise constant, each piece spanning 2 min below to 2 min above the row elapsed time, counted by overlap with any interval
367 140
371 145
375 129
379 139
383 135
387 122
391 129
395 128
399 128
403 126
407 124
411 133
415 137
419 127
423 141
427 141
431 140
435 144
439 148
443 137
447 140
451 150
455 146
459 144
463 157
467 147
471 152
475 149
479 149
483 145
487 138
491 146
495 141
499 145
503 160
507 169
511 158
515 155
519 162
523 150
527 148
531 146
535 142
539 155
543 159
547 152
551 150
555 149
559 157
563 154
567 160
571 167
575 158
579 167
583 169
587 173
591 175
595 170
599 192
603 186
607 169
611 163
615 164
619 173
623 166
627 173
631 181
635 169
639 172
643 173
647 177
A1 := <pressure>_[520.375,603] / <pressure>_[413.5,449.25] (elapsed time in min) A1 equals 1.15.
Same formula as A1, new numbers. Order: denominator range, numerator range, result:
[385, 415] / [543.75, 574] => 1.22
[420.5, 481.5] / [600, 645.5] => 1.18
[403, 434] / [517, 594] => 1.17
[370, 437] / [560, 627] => 1.27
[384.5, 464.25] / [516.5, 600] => 1.16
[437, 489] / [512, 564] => 1.04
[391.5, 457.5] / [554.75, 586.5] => 1.18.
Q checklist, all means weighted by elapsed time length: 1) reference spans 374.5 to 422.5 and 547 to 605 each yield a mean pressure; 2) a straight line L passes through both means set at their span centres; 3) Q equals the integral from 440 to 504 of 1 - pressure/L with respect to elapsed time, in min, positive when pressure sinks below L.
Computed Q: -0.72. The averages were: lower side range 130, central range 146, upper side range 166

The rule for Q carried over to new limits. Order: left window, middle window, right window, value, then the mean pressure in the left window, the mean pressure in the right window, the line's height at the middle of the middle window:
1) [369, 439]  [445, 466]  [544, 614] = -0.6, 134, 165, 143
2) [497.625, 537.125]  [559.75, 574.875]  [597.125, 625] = 0.4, 154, 173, 164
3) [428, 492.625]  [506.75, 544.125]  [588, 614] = 1.3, 146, 175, 159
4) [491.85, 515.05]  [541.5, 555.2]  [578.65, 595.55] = 0.9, 154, 171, 163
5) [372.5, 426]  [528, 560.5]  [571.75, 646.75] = 1.7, 131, 172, 159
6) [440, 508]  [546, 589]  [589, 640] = 1.3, 148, 173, 165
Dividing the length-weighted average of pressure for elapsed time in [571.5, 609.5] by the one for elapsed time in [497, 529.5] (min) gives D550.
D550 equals 1.1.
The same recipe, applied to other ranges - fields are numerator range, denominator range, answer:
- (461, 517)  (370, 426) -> 1.15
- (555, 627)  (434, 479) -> 1.14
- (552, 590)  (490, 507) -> 1.07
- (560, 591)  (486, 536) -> 1.09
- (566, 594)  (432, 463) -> 1.16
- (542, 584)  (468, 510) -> 1.06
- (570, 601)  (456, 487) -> 1.16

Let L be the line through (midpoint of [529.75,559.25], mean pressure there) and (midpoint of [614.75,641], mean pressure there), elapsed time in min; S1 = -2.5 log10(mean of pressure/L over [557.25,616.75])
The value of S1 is -0.045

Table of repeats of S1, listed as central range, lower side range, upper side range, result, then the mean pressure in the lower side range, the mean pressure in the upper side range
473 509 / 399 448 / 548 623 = -0.003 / 136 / 166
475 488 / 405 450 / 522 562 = -0.010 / 138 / 151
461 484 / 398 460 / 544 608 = -0.029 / 138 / 165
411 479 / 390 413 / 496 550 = -0.050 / 128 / 154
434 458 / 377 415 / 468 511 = -0.029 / 130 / 150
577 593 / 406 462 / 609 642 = -0.046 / 140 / 170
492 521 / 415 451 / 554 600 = -0.015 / 140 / 166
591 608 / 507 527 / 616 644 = -0.071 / 157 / 172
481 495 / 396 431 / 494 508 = 0.057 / 132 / 154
